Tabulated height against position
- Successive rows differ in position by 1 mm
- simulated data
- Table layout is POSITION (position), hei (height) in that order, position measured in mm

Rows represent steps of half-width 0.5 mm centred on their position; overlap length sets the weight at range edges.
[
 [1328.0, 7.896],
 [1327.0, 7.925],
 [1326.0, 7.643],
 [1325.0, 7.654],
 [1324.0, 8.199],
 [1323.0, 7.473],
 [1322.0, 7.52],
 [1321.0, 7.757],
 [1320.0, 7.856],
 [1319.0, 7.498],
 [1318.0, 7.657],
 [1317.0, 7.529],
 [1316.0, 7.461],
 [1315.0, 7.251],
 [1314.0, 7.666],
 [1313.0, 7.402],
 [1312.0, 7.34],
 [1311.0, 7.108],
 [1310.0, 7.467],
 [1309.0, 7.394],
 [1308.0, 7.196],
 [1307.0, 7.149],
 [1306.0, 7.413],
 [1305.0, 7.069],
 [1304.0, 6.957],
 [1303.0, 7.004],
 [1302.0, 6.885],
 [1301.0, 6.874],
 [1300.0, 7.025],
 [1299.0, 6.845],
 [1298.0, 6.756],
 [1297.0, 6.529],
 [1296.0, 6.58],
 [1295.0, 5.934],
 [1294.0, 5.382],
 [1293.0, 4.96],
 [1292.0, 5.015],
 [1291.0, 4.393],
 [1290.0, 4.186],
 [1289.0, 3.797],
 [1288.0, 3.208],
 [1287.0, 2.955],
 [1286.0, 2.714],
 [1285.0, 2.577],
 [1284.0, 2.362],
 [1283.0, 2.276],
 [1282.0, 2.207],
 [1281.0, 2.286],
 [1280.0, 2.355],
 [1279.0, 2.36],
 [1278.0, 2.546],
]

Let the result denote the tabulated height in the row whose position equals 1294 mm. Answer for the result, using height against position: 5.382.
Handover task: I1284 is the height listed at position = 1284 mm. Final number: 2.362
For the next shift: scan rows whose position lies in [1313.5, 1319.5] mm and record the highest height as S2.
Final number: 7.666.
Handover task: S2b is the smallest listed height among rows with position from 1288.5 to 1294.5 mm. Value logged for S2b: 3.797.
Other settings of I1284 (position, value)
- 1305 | 7.069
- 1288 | 3.208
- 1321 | 7.757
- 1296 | 6.58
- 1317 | 7.529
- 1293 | 4.96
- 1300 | 7.025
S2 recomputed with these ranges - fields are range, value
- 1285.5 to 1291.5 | 4.393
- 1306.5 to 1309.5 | 7.394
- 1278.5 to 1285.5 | 2.577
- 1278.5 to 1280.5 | 2.36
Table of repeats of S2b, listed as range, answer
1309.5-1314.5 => 7.108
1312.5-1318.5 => 7.251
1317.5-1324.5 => 7.473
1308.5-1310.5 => 7.394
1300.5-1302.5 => 6.874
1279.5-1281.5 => 2.286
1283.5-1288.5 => 2.362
